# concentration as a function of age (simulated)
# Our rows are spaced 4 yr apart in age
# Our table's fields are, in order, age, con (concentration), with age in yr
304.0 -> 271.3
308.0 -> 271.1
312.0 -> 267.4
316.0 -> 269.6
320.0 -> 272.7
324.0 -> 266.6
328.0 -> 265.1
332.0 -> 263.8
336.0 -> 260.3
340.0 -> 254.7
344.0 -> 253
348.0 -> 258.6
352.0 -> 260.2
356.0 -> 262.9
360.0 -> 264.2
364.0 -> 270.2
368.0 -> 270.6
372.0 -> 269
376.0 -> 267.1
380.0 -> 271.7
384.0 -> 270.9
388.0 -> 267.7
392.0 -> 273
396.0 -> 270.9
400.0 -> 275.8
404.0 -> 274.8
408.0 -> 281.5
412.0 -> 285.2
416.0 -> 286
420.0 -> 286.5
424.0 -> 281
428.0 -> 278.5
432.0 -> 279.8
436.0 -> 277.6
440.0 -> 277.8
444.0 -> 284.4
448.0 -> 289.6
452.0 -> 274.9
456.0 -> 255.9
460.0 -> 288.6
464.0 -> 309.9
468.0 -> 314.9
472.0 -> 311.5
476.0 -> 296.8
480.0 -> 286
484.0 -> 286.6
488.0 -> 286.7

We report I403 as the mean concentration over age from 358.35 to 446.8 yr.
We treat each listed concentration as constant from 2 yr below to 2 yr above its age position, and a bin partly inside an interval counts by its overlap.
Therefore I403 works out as 276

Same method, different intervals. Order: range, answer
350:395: 268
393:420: 279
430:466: 282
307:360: 263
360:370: 269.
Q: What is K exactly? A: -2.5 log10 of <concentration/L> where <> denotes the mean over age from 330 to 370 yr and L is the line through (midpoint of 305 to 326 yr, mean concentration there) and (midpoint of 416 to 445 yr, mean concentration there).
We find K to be 0.05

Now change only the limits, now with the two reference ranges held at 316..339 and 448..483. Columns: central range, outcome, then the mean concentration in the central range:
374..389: 0.03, 269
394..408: 0.02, 275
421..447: 0.02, 280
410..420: -0.01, 286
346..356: 0.04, 260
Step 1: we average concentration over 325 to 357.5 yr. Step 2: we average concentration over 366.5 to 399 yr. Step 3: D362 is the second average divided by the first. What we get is 1.0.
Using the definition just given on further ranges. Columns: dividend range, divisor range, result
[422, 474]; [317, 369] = 1.09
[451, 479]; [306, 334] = 1.10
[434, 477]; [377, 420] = 1.05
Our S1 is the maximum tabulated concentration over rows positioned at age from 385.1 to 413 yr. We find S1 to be 285.2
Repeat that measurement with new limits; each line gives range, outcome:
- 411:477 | 314.9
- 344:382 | 271.7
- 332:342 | 263.8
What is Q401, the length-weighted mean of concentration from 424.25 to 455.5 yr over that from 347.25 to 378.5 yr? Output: 1.1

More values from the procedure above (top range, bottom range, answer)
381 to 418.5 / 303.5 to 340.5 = 1.04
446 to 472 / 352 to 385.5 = 1.09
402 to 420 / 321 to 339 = 1.07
